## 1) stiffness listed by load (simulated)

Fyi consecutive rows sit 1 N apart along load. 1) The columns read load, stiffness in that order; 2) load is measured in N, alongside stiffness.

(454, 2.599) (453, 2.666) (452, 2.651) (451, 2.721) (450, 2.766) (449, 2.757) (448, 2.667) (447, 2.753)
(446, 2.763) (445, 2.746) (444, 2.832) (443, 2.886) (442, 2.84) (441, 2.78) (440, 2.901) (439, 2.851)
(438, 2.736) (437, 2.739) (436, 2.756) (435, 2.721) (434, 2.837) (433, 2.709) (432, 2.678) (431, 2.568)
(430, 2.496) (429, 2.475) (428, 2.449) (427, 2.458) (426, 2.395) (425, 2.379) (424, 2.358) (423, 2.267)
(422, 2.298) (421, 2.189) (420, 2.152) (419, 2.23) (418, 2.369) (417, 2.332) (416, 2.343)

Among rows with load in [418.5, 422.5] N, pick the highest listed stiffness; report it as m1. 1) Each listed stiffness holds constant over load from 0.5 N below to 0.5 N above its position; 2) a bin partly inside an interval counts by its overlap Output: 2.298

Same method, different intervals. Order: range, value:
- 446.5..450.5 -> 2.766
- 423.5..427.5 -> 2.458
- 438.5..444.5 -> 2.901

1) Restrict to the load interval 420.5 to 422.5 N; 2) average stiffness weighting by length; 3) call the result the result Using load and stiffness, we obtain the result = 2.24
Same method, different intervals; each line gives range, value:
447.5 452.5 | 2.71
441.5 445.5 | 2.83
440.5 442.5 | 2.81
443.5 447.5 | 2.77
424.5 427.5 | 2.41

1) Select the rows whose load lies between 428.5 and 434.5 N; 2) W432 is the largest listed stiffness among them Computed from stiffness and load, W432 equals 2.837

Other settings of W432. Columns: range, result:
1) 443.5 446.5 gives 2.832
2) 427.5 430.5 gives 2.496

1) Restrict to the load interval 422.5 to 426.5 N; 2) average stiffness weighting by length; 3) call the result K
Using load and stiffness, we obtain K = 2.35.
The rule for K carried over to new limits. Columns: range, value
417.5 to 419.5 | 2.3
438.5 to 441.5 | 2.84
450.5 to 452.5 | 2.69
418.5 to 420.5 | 2.19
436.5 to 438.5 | 2.74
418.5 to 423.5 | 2.23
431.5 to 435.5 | 2.74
